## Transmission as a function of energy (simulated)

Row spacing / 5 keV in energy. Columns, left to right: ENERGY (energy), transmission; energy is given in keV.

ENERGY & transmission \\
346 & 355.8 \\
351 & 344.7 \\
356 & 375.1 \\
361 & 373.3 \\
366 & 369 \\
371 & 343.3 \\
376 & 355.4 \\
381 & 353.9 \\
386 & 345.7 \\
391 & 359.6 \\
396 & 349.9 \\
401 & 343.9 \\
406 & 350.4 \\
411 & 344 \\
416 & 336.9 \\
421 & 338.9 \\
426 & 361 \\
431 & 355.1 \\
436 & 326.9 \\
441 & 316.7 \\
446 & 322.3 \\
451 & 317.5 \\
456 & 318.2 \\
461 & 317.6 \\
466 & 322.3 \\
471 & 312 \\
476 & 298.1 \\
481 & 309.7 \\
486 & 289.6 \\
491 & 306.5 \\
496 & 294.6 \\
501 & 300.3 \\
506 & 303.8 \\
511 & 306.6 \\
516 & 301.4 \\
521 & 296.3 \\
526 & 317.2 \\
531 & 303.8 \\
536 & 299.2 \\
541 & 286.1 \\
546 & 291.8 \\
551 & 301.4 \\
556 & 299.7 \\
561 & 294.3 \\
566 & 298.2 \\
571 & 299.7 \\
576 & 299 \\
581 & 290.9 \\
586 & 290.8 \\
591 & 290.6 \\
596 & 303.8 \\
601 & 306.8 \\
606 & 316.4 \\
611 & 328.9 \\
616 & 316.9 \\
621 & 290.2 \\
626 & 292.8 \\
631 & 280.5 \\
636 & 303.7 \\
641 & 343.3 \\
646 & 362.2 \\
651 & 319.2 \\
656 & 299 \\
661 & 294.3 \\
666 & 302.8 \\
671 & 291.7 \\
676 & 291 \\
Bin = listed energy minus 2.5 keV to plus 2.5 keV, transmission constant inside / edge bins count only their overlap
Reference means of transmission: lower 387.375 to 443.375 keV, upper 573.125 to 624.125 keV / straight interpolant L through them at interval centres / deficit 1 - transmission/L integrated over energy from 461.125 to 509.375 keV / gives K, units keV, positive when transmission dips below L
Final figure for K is 3.5 keV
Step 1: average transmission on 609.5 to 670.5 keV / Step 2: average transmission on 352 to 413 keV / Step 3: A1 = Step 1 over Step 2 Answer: 0.87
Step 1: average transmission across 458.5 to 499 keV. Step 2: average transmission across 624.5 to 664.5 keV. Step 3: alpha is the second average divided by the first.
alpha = 1.02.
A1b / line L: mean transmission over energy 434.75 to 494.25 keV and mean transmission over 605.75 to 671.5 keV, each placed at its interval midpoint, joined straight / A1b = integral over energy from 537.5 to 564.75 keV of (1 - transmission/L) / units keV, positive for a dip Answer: 1.4 keV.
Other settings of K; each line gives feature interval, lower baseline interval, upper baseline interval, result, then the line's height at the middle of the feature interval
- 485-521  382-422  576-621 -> 2.7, 325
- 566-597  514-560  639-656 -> 1.8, 314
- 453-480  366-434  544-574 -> 1.2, 328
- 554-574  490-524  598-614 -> 0.8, 310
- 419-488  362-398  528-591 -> 1.9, 331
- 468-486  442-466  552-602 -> 0.6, 315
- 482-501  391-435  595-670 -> 2.0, 334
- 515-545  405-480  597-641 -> 1.6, 318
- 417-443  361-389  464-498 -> -0.9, 329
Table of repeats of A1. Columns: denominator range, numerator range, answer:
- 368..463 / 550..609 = 0.88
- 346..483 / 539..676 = 0.89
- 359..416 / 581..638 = 0.85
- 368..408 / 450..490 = 0.89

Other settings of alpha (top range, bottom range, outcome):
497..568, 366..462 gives 0.88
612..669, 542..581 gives 1.04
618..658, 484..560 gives 1.04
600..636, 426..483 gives 0.95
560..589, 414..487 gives 0.91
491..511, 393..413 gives 0.87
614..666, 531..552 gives 1.05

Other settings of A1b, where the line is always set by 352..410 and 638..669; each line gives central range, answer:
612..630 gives 1.28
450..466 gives 1.25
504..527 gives 2.28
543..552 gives 1.03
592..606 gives 0.90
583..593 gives 1.14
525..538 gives 1.16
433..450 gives 1.23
